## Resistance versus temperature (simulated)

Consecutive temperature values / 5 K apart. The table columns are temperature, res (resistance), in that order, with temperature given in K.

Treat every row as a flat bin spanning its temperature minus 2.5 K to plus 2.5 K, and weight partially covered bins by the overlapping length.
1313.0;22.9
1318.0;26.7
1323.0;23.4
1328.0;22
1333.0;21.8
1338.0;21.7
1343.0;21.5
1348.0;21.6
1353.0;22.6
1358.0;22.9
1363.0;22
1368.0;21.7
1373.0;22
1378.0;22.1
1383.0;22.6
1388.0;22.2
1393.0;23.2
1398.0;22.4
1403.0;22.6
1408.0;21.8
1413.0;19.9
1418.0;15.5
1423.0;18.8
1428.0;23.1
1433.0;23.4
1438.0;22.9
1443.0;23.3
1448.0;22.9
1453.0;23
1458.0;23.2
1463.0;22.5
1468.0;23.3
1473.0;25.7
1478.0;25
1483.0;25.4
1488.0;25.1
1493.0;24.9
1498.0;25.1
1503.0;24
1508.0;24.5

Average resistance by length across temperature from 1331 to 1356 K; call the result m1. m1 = 21.9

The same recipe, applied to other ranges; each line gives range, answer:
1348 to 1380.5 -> 22.2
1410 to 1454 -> 21.4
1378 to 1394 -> 22.5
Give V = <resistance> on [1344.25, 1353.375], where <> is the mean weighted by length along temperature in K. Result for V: 21.9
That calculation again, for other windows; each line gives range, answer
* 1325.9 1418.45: 21.8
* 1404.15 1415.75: 20.9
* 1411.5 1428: 18.7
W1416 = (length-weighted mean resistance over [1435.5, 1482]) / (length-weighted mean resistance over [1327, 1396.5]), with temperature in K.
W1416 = 1.1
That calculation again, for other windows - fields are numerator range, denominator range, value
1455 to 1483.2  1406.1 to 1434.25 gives 1.19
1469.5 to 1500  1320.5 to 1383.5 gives 1.14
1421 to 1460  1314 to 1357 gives 1.00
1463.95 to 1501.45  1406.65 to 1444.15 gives 1.18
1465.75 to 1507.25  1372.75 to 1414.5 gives 1.12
